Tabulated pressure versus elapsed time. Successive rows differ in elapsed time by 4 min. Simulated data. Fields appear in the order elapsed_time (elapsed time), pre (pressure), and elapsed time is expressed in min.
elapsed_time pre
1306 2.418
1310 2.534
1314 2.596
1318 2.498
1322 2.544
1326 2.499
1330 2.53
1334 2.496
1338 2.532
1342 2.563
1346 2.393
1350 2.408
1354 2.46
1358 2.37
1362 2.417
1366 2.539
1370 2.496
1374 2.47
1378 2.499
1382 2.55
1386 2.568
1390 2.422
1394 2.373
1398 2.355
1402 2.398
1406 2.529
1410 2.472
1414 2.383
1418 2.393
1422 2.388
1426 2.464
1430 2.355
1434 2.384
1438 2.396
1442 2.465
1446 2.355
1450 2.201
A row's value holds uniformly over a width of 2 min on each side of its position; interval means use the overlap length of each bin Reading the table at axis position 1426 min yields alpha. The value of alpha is 2.464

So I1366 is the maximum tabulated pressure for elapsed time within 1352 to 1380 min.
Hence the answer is 2.539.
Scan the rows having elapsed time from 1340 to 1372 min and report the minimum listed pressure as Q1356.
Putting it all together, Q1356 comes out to 2.37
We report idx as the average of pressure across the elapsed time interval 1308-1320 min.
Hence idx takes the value 2.54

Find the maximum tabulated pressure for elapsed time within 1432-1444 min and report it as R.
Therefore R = 2.465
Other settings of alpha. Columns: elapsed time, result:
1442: 2.465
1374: 2.47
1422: 2.388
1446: 2.355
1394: 2.373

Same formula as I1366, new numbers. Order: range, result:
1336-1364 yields 2.563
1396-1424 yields 2.529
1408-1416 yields 2.472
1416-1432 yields 2.464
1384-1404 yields 2.568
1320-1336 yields 2.544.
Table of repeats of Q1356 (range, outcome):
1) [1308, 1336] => 2.496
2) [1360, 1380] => 2.417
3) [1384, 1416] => 2.355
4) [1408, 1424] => 2.383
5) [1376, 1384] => 2.499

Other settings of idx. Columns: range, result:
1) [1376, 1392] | 2.51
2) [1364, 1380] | 2.5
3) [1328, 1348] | 2.5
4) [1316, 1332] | 2.52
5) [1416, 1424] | 2.39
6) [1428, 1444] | 2.4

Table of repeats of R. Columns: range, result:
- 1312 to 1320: 2.596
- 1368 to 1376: 2.496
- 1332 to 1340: 2.532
